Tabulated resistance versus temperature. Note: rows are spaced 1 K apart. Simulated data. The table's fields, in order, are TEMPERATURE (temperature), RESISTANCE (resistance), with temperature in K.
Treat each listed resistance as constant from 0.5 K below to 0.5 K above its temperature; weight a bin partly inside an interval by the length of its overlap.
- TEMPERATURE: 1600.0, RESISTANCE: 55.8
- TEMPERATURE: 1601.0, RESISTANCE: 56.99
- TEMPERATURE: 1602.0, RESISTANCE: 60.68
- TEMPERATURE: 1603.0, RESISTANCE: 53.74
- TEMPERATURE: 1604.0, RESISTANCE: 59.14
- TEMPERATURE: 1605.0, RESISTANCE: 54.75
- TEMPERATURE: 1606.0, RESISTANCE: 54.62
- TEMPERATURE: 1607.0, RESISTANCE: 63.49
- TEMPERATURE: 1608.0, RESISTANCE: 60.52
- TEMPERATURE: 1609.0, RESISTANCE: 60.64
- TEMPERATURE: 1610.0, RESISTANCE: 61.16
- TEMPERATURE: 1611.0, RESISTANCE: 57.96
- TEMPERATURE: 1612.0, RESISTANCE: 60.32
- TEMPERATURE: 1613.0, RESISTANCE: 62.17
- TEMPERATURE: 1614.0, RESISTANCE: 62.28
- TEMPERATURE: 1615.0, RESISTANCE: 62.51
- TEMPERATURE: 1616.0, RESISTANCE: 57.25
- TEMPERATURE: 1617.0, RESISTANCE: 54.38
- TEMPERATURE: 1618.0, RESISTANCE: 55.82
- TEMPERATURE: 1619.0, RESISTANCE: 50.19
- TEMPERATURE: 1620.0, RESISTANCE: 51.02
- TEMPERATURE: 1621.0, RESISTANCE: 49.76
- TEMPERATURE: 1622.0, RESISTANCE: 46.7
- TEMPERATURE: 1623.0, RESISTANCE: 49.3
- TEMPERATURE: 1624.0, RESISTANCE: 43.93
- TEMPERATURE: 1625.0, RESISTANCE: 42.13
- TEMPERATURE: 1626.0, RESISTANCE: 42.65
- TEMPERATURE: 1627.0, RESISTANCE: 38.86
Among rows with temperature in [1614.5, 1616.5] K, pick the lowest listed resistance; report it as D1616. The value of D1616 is 57.25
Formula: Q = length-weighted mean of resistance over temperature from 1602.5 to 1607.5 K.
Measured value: 57.1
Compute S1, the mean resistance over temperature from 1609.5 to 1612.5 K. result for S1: 59.8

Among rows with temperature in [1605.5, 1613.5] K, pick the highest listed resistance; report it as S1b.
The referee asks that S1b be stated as 63.49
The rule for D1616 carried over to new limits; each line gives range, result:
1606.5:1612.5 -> 57.96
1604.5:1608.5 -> 54.62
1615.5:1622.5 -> 46.7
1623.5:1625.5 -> 42.13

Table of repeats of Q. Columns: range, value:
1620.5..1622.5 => 48.2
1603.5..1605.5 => 56.9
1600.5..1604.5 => 57.6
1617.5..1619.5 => 53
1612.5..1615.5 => 62.3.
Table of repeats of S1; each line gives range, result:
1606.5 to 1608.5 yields 62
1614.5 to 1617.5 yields 58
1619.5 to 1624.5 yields 48.1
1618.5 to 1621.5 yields 50.3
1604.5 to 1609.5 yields 58.8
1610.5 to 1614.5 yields 60.7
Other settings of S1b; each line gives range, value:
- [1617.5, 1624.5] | 55.82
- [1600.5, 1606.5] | 60.68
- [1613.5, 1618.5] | 62.51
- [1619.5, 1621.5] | 51.02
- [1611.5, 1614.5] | 62.28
